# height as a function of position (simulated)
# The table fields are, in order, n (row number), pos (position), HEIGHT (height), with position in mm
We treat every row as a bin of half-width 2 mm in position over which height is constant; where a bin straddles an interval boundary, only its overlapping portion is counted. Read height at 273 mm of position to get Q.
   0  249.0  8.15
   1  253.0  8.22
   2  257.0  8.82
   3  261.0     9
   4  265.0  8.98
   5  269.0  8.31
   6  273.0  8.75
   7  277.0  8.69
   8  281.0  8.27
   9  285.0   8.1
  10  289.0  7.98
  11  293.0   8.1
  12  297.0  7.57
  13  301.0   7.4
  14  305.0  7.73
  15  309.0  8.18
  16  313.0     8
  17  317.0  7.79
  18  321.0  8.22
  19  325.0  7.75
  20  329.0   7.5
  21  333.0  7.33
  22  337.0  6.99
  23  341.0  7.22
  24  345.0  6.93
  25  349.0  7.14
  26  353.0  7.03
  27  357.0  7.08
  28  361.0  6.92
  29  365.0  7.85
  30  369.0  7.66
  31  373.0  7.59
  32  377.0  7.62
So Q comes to 8.75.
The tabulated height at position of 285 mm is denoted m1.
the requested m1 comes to 8.1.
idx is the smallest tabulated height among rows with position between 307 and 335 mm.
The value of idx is 7.33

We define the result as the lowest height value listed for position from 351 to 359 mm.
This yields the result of 7.03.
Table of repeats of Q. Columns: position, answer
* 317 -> 7.79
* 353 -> 7.03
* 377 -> 7.62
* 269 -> 8.31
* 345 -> 6.93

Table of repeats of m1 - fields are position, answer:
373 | 7.59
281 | 8.27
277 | 8.69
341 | 7.22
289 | 7.98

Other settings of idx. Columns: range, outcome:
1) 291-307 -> 7.4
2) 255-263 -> 8.82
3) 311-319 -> 7.79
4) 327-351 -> 6.93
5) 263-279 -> 8.31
